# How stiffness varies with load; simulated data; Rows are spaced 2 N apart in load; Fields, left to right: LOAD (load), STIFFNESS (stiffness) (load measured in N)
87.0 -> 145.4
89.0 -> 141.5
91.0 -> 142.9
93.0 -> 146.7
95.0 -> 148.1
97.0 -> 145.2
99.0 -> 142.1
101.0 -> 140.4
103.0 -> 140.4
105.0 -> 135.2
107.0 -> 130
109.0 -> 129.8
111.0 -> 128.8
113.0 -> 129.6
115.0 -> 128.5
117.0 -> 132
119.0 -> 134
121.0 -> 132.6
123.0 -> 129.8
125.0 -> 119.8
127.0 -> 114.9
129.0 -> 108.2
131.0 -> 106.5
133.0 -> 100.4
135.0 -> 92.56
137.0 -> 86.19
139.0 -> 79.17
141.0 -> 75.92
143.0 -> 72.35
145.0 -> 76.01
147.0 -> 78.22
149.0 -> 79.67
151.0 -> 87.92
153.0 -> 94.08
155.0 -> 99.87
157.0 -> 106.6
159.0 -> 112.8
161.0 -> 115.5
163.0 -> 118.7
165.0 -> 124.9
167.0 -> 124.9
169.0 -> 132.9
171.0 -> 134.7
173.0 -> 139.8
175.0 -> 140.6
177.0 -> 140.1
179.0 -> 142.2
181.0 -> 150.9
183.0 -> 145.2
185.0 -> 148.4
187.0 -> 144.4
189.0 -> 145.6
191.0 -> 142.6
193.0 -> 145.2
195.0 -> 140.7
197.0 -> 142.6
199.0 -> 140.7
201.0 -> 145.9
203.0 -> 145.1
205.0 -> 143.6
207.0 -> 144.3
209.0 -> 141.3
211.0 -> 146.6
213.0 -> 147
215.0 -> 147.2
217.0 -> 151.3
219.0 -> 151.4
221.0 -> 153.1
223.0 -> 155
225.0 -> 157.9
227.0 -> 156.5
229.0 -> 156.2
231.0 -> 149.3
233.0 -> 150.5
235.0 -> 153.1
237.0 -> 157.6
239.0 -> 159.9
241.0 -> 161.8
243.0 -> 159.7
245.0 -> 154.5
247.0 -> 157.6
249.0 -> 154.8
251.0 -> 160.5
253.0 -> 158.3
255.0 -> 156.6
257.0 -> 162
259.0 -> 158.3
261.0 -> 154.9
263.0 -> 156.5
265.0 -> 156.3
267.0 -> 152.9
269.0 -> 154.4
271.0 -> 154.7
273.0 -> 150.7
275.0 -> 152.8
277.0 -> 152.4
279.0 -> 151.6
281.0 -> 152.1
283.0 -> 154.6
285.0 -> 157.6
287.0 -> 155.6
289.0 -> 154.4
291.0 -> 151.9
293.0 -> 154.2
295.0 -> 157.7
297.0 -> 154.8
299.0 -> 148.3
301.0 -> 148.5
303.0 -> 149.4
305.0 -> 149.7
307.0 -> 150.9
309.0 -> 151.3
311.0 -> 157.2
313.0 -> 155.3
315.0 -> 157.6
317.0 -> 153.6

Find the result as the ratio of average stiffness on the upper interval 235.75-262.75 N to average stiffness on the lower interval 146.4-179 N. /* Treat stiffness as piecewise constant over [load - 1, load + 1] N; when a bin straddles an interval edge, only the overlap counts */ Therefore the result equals 1.37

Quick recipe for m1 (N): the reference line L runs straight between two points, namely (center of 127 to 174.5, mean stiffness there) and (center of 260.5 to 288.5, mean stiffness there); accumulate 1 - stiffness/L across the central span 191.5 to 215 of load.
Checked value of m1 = -3.7 N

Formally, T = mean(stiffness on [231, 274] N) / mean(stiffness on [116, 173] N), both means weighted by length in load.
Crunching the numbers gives 1.46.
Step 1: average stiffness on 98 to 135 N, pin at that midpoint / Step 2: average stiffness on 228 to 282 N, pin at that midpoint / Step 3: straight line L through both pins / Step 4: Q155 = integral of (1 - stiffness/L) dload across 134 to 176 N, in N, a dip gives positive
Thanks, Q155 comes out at 9.7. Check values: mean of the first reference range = 126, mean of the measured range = 103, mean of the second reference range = 156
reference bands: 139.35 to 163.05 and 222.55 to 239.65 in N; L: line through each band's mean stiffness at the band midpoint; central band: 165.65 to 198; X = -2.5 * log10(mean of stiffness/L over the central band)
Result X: -0.22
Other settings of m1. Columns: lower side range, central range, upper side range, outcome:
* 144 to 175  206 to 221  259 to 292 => -1.97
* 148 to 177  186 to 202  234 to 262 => -1.47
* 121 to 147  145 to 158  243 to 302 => 1.86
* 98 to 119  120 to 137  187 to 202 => 3.05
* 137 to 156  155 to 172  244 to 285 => -4.87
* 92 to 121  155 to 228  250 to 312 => 2.53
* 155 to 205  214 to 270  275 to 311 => -4.09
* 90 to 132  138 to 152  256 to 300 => 5.94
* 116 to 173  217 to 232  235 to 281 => -1.32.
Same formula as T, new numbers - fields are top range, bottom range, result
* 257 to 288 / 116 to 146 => 1.49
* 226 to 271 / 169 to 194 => 1.09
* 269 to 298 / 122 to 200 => 1.31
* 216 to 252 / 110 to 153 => 1.49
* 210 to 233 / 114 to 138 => 1.32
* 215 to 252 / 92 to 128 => 1.16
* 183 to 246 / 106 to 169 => 1.38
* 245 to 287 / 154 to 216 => 1.14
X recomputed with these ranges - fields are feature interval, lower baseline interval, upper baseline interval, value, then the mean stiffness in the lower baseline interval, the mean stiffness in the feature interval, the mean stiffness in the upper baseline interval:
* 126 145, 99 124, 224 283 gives 0.43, 133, 92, 156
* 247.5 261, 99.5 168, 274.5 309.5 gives -0.11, 111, 158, 153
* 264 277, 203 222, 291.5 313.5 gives -0.02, 147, 154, 152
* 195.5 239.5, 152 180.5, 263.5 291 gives -0.09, 124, 150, 154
